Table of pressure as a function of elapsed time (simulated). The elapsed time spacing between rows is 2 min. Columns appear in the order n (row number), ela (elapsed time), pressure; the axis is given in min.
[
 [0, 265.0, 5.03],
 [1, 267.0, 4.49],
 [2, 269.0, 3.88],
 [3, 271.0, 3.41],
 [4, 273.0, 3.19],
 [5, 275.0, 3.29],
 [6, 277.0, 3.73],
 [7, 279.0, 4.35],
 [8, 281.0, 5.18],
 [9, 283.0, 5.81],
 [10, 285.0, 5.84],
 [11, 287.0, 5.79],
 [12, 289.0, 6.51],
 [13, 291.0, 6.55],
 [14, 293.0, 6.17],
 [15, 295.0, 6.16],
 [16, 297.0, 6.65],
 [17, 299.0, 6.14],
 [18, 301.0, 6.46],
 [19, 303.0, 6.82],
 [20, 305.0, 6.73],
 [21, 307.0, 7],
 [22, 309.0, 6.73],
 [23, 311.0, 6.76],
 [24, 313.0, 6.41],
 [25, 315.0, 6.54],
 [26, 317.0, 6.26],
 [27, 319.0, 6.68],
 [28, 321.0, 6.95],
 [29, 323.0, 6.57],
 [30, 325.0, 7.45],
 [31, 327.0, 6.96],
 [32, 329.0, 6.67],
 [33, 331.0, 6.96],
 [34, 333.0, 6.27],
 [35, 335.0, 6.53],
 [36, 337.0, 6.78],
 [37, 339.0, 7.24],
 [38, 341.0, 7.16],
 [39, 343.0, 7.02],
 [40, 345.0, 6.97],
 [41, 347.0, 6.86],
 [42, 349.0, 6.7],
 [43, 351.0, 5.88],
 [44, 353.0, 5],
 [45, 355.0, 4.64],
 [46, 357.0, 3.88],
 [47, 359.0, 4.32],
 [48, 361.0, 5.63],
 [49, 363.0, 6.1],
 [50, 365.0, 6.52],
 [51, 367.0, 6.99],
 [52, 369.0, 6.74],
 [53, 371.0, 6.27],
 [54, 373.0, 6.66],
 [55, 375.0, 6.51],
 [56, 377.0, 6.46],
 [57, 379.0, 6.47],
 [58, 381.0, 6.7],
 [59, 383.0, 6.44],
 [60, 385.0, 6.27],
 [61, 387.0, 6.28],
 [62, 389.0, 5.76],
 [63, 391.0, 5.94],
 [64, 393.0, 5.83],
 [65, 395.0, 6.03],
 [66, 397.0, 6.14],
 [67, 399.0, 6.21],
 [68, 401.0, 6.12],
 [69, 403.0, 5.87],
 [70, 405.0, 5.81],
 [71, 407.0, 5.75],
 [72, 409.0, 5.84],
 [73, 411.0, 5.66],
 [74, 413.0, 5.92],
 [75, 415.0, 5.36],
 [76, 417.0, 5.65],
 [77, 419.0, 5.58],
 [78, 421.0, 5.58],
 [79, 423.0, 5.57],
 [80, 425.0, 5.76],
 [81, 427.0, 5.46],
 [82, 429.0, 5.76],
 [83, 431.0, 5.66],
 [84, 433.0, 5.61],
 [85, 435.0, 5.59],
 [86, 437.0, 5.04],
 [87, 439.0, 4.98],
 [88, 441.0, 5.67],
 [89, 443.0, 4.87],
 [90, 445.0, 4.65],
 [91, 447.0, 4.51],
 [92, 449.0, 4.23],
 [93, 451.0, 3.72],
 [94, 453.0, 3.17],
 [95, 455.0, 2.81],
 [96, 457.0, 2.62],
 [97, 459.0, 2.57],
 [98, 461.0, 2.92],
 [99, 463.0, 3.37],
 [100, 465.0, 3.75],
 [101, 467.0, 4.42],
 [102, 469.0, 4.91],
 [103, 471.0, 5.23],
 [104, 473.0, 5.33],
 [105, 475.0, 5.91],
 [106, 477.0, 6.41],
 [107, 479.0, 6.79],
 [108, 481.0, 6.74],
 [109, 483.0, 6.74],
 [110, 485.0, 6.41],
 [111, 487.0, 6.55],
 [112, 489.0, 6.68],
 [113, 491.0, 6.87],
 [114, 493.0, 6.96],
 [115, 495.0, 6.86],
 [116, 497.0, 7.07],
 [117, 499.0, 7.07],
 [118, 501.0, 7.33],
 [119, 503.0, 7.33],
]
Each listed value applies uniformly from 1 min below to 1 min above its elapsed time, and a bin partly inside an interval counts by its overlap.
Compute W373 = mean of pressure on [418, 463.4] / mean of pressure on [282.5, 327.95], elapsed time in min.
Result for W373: 0.7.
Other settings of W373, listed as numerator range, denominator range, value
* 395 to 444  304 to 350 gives 0.83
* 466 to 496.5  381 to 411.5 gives 1.03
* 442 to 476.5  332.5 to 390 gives 0.66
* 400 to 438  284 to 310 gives 0.88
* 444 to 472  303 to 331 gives 0.56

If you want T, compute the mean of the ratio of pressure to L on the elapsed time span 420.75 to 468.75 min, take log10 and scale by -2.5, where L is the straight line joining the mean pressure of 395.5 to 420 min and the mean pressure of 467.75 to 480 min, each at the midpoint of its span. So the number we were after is 0.27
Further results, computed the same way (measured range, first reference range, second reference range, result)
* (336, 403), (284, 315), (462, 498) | 0.01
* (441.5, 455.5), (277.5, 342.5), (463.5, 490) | 0.40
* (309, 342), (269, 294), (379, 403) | -0.24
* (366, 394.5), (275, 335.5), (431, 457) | -0.19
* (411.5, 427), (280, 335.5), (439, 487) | -0.08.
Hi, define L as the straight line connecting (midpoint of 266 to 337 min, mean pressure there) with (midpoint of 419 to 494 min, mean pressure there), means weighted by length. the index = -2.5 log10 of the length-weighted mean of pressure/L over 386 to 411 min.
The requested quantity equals -0.10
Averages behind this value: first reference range 5.95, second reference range 5.14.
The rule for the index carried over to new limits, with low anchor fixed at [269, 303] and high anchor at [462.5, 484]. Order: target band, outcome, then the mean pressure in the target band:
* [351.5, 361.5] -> 0.145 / 4.71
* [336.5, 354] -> -0.227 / 6.62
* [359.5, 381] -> -0.186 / 6.4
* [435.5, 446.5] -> 0.083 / 5.04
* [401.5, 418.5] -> -0.062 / 5.74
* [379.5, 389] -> -0.177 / 6.36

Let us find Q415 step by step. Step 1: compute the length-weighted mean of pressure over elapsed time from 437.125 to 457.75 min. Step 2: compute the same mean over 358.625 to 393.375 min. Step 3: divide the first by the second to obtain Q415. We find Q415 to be 0.67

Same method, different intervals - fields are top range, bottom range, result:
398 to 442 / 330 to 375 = 0.91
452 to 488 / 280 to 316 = 0.76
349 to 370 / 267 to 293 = 1.16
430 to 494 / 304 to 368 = 0.79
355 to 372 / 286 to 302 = 0.91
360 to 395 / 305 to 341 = 0.93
